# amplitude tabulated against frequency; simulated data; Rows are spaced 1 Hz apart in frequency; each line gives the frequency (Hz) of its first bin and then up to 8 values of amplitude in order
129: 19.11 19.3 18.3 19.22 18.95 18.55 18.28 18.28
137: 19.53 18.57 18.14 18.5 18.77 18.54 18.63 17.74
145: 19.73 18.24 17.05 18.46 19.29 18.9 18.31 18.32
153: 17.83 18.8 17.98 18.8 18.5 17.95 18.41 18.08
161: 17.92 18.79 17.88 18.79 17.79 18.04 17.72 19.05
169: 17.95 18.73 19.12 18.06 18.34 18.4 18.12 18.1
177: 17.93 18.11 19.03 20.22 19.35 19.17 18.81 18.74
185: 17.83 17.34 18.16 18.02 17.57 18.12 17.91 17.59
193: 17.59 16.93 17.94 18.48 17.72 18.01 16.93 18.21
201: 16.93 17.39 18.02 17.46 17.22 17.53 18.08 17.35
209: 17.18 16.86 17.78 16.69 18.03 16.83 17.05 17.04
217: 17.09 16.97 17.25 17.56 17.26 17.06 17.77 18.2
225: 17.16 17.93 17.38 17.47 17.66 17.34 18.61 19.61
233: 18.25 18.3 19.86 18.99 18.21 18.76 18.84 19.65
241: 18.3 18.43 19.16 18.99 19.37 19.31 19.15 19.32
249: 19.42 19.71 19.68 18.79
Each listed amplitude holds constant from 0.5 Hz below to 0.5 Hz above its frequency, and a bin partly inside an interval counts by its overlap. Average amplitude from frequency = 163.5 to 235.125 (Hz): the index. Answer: 17.9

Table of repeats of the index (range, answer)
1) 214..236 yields 17.8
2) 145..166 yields 18.3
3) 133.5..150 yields 18.5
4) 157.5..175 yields 18.3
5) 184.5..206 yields 17.7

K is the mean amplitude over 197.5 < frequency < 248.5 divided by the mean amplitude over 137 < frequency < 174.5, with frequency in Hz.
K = 0.98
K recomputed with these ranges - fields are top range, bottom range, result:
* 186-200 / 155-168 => 0.97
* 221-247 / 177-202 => 1.02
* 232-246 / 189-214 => 1.08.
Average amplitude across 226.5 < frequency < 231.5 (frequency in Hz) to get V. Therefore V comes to 17.7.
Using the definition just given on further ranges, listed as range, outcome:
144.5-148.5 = 18.4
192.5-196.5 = 17.7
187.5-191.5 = 17.9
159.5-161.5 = 18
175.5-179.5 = 18.3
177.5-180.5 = 19.1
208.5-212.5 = 17.1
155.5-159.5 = 18.4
